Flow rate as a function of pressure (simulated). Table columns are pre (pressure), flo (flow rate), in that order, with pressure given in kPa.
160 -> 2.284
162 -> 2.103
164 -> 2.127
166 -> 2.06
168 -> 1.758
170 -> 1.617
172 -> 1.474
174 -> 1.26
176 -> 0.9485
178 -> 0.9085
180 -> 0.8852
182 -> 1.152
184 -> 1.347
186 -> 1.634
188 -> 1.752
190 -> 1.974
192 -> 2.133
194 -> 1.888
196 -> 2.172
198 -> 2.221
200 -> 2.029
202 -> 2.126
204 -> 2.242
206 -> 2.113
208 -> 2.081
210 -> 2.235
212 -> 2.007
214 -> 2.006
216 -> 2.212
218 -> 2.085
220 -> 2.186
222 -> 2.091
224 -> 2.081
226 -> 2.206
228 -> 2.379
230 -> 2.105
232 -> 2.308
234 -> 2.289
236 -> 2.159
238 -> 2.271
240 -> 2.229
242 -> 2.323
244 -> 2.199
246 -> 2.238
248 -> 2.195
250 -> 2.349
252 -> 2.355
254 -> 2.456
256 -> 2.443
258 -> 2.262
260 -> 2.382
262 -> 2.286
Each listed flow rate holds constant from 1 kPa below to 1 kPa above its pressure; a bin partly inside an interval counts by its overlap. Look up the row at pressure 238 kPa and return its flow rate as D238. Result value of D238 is 2.271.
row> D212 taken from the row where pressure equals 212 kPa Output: 2.007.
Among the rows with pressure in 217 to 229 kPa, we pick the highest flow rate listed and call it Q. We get 2.379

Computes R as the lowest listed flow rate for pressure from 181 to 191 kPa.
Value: 1.152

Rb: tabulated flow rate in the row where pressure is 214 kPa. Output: 2.006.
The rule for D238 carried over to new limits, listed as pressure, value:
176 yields 0.9485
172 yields 1.474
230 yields 2.105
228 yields 2.379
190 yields 1.974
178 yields 0.9085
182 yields 1.152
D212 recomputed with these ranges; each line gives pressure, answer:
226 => 2.206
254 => 2.456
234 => 2.289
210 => 2.235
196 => 2.172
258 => 2.262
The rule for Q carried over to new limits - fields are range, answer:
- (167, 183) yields 1.758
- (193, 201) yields 2.221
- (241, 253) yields 2.355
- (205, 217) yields 2.235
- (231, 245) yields 2.323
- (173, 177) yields 1.26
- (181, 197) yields 2.172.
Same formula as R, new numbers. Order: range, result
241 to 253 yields 2.195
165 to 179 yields 0.9085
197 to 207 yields 2.029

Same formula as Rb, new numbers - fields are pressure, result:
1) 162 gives 2.103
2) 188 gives 1.752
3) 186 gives 1.634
